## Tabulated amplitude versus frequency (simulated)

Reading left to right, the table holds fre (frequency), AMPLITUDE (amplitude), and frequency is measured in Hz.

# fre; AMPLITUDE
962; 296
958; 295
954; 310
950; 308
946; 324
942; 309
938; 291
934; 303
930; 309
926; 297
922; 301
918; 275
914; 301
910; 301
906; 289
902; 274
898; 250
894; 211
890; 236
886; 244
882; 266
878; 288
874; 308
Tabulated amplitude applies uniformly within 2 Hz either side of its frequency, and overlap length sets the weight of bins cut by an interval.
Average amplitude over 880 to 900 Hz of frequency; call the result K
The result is 241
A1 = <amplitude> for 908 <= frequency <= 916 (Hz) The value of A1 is 301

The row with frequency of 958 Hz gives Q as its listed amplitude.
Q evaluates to 295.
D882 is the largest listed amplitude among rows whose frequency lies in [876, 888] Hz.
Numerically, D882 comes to 288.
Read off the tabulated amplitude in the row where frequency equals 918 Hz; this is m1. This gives 275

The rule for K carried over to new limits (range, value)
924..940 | 300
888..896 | 224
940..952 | 314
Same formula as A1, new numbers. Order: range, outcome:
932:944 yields 301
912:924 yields 292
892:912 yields 265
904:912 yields 295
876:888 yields 266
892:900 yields 230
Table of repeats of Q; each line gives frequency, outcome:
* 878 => 288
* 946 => 324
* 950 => 308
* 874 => 308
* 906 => 289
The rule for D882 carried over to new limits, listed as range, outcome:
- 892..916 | 301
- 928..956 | 324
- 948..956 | 310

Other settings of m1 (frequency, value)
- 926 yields 297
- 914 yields 301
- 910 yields 301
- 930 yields 309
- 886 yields 244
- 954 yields 310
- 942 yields 309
